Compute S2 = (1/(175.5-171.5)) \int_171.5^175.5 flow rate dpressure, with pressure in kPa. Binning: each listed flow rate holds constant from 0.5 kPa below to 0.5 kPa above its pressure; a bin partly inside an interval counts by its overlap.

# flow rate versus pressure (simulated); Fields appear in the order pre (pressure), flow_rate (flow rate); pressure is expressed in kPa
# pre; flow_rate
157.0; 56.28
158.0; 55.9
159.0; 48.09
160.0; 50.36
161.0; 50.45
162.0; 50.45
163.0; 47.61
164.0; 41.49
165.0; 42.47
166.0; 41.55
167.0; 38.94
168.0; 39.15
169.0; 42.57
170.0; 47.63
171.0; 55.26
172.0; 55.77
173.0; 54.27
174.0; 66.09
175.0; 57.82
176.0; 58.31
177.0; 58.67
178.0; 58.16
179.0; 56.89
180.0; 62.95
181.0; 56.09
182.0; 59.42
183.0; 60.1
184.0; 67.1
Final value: 58.5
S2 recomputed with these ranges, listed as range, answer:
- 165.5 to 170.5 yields 42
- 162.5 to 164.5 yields 44.5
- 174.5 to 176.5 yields 58.1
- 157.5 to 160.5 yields 51.4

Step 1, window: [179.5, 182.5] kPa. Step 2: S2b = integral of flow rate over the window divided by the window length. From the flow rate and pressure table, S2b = 59.5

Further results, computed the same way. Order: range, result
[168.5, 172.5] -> 50.3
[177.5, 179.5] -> 57.5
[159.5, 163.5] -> 49.7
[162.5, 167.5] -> 42.4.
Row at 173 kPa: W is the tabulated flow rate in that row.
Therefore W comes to 54.27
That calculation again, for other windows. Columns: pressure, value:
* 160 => 50.36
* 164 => 41.49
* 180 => 62.95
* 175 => 57.82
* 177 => 58.67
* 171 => 55.26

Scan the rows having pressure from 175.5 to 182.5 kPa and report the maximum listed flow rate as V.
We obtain 62.95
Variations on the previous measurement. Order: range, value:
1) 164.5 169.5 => 42.57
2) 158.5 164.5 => 50.45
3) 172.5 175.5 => 66.09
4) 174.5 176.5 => 58.31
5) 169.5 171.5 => 55.26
